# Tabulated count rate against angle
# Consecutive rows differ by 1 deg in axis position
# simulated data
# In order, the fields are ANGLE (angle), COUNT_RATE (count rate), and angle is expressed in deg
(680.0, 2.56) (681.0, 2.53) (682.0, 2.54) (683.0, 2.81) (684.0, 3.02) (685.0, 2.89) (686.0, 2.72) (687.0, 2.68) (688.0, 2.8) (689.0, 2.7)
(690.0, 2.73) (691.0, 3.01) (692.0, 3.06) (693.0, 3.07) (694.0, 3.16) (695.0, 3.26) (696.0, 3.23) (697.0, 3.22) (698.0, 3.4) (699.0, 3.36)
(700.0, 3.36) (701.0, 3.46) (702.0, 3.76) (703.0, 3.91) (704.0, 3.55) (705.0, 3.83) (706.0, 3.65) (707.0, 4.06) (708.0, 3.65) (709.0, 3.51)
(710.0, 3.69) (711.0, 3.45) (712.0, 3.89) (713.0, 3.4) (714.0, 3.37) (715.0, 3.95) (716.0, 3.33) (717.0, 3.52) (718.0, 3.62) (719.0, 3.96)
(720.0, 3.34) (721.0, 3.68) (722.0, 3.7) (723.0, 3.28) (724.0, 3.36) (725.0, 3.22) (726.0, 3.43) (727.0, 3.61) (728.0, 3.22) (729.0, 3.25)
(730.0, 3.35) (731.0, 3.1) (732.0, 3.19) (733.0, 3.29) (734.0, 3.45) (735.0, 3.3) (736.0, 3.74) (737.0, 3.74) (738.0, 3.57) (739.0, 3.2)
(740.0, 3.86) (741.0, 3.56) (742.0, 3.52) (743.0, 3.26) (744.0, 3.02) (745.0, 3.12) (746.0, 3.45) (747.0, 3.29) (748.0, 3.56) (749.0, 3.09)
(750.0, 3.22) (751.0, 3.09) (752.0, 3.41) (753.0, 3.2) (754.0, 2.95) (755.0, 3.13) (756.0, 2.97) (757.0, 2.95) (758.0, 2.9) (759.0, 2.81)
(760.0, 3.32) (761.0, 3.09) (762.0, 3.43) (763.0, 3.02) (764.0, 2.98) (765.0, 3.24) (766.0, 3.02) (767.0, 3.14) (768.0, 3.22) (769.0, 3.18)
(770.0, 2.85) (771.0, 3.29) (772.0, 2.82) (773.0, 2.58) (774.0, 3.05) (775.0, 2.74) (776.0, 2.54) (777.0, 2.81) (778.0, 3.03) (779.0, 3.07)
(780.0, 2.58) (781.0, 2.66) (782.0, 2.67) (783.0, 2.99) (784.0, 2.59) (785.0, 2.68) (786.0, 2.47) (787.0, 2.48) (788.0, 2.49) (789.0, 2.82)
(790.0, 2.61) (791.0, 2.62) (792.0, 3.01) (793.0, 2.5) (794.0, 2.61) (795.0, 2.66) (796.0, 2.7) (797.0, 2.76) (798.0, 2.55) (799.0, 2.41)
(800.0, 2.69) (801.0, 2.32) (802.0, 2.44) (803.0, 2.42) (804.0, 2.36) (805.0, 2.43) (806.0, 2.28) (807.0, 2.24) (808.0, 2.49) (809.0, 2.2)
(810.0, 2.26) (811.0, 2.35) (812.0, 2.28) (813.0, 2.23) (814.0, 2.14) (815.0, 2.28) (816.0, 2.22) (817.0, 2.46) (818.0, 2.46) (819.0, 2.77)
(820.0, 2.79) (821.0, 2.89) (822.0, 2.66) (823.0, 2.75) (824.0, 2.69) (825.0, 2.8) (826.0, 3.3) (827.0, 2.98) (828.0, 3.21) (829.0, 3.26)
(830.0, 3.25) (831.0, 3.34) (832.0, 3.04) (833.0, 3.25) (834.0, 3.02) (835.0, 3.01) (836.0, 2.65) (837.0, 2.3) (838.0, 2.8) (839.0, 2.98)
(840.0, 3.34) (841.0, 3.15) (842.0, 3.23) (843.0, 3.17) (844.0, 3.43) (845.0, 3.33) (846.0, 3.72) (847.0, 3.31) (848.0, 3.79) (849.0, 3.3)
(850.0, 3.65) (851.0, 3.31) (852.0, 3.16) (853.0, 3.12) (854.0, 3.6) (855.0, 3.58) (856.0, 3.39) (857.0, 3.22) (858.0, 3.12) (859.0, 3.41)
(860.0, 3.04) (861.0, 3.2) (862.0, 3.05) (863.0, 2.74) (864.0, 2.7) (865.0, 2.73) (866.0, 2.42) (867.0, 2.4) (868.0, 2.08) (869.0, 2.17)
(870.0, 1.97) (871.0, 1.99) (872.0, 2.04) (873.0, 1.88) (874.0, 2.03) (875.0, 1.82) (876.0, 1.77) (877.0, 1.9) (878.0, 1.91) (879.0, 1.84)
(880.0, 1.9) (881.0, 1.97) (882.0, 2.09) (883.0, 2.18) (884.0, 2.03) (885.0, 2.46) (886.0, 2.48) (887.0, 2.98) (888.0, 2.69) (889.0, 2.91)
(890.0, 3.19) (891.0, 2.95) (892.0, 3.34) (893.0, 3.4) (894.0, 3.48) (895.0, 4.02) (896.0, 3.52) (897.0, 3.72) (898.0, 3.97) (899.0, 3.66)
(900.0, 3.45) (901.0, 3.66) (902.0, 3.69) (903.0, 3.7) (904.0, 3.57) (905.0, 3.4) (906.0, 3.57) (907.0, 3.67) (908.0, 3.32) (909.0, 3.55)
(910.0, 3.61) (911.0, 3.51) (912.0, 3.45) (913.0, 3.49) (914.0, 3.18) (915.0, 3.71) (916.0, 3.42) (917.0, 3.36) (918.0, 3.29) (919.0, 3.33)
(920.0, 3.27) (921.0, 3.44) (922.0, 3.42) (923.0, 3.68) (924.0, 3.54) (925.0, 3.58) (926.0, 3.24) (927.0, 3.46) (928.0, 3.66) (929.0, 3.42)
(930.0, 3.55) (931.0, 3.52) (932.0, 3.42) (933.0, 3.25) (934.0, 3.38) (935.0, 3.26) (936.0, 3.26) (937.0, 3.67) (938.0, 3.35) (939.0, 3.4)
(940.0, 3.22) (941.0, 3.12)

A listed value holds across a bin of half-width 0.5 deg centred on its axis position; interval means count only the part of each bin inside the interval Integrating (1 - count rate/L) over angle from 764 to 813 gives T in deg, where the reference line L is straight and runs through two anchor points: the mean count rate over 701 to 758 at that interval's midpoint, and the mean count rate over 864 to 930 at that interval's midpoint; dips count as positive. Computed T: 9.2 deg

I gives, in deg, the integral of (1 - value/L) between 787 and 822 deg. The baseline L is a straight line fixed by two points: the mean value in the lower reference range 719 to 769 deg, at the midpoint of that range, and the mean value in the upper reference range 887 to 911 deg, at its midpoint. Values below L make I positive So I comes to 9.0 deg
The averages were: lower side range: 3.29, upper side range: 3.47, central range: 2.49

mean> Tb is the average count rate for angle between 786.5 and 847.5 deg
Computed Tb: 2.74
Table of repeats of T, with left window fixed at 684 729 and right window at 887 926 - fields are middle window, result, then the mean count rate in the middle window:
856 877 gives 5.77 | 2.5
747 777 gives 3.01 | 3.06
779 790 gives 2.42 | 2.66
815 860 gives 4.53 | 3.09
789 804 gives 3.61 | 2.59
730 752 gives 0.20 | 3.36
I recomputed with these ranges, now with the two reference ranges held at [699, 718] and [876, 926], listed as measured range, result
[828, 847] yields 1.0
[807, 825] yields 4.8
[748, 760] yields 1.4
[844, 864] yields -0.2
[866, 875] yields 3.2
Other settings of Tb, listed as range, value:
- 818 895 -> 2.83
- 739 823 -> 2.81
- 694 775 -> 3.35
